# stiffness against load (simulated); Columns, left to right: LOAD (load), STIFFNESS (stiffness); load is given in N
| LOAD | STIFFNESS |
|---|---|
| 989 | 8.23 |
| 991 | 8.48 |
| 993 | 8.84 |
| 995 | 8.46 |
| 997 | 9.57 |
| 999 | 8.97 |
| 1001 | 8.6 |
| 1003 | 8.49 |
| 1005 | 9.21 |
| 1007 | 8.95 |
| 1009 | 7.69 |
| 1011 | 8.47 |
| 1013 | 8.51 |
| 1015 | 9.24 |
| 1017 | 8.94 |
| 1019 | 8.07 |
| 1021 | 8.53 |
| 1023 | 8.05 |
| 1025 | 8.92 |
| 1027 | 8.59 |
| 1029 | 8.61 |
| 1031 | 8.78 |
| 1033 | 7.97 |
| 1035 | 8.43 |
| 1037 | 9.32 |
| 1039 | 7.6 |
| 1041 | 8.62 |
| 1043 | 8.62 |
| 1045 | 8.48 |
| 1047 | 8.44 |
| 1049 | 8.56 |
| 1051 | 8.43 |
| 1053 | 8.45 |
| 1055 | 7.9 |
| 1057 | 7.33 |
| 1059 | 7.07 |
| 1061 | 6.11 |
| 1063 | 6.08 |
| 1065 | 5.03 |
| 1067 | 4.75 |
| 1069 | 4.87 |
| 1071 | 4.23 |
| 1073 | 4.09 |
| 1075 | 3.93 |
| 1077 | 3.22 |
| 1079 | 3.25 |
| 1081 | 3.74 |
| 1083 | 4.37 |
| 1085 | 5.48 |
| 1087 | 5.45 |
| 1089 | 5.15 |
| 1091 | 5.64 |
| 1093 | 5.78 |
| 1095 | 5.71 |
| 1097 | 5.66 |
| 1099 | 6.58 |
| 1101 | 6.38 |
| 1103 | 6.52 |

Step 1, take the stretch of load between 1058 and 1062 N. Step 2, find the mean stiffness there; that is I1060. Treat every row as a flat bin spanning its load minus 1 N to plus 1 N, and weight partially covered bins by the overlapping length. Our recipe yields 6.59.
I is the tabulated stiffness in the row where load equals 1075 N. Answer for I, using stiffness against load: 3.93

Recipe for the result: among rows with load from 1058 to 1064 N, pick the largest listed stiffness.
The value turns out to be 7.07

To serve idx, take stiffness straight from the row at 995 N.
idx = 8.46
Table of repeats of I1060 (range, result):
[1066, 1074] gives 4.49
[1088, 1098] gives 5.59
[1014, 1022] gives 8.7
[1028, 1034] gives 8.45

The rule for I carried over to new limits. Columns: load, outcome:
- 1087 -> 5.45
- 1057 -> 7.33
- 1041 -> 8.62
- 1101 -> 6.38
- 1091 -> 5.64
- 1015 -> 9.24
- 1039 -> 7.6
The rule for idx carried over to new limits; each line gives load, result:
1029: 8.61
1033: 7.97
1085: 5.48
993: 8.84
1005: 9.21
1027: 8.59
